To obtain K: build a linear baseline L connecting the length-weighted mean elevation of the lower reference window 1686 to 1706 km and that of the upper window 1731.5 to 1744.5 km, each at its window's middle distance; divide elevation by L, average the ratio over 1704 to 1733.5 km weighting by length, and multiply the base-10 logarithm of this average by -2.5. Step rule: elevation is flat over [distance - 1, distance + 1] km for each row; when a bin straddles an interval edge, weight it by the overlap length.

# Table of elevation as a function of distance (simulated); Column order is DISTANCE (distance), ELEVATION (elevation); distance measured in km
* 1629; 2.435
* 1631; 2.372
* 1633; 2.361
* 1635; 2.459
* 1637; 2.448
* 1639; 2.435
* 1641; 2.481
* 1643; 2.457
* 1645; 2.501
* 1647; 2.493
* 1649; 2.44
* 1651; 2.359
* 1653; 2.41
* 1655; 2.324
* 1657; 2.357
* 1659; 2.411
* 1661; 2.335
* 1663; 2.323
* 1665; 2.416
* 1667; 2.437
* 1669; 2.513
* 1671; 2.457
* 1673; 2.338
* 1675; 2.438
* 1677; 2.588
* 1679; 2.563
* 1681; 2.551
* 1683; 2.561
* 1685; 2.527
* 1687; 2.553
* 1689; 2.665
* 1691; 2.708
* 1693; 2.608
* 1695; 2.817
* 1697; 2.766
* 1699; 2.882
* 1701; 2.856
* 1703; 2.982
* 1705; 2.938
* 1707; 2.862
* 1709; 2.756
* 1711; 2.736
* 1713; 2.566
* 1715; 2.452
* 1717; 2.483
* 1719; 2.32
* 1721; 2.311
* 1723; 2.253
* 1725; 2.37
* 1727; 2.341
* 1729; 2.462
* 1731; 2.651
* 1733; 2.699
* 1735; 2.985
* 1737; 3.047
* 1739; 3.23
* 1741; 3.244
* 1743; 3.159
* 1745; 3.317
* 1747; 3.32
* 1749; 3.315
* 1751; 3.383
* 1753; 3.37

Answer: 0.15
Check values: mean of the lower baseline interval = 2.78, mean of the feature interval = 2.54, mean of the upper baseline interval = 3.05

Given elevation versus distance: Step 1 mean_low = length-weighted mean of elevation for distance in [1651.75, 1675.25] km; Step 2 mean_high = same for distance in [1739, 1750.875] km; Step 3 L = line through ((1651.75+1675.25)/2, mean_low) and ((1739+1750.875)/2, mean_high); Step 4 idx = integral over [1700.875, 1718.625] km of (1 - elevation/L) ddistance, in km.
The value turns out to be 1.1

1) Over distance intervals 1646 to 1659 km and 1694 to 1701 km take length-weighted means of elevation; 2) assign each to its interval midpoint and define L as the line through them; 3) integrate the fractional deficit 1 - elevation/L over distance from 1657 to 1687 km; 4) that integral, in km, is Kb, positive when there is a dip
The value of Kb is 1.4 km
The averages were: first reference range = 2.4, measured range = 2.46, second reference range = 2.83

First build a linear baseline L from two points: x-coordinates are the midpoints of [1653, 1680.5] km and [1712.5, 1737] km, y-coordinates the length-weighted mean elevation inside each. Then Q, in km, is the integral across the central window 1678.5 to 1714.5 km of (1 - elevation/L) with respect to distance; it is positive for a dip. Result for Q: -3.6 km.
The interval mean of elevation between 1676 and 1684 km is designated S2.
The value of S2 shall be 2.57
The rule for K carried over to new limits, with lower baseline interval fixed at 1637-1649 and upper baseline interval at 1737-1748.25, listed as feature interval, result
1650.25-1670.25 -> 0.09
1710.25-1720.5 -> 0.21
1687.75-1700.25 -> 0.05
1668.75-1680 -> 0.10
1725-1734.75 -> 0.22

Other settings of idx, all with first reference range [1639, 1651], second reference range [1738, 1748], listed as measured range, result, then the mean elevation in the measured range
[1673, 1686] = 1.0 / 2.52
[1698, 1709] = 0.2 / 2.89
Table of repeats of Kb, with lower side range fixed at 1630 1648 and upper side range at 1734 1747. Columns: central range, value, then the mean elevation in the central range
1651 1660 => 0.7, 2.37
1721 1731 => 2.2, 2.38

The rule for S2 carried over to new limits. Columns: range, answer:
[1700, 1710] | 2.88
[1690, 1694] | 2.66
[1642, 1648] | 2.48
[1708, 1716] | 2.63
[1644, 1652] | 2.45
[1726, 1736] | 2.63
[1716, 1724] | 2.34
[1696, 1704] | 2.87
